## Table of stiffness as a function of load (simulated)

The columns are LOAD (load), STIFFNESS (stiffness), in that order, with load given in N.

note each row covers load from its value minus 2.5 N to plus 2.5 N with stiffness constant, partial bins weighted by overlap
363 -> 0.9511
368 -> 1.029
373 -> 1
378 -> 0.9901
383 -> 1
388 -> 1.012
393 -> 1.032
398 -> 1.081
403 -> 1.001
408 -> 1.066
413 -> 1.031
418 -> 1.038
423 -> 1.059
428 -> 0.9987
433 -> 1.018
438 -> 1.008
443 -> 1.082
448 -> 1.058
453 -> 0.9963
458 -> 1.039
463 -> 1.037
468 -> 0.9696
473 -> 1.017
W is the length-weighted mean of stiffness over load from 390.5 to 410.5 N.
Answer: 1.04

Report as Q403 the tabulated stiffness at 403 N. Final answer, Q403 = 1.001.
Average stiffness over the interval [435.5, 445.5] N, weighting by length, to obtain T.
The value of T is 1.04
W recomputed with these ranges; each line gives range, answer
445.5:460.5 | 1.03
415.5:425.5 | 1.05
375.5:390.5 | 1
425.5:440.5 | 1.01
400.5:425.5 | 1.04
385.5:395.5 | 1.02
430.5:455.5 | 1.03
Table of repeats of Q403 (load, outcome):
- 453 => 0.9963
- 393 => 1.032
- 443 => 1.082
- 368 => 1.029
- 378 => 0.9901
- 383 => 1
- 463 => 1.037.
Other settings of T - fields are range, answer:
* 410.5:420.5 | 1.03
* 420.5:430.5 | 1.03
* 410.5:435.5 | 1.03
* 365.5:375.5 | 1.01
